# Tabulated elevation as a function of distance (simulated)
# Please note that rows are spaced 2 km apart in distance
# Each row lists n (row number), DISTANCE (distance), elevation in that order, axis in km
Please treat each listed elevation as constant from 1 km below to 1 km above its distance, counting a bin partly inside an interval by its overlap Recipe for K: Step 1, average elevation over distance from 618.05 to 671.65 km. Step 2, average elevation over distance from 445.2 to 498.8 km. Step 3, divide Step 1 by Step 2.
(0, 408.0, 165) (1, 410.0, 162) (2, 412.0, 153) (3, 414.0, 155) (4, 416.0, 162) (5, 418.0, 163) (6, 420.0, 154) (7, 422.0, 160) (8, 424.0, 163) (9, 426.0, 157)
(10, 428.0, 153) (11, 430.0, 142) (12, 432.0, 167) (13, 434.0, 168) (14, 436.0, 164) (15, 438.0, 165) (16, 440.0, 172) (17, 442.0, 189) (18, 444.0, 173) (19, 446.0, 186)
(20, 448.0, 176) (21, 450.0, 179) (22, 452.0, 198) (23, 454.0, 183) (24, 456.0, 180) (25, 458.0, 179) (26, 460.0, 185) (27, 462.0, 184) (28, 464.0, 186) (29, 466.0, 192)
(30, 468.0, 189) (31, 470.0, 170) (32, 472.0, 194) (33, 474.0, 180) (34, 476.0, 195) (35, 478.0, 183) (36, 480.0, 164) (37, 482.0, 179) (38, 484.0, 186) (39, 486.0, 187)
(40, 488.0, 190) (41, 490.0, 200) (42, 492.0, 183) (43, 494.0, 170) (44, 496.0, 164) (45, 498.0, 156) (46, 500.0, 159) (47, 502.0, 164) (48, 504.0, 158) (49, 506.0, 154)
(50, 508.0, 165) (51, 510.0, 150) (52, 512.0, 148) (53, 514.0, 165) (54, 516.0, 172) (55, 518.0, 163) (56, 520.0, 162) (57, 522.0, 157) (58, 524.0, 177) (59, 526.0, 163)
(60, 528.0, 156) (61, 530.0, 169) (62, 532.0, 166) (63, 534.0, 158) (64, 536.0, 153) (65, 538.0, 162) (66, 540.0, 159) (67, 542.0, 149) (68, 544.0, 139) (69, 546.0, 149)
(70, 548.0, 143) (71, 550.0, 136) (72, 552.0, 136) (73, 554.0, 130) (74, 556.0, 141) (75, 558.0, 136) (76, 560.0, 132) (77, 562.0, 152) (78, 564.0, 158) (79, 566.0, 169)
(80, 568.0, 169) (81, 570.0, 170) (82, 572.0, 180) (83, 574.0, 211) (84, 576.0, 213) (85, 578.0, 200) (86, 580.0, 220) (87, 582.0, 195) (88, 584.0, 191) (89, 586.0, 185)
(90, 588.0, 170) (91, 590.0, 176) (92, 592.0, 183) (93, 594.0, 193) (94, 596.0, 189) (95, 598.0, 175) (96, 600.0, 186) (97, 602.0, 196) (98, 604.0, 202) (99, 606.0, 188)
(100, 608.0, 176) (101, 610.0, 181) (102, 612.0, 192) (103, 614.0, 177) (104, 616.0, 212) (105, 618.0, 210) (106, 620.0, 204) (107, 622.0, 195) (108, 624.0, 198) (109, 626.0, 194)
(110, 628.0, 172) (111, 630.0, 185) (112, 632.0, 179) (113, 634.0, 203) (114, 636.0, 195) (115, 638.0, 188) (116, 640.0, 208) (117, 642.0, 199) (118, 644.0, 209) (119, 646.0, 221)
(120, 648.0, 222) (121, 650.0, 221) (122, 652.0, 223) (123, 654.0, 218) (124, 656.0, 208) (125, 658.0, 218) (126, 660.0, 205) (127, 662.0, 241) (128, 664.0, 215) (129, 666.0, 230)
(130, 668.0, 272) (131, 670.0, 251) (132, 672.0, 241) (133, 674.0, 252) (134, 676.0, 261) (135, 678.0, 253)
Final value 1.16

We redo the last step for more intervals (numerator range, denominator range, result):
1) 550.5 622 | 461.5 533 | 1.04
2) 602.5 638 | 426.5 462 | 1.10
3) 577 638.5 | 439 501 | 1.05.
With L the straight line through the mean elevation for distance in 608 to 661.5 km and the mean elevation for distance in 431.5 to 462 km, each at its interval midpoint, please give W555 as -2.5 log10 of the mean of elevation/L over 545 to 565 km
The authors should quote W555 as 0.33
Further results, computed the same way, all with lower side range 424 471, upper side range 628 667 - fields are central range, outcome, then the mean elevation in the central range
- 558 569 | 0.254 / 154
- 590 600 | 0.090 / 184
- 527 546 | 0.213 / 156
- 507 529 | 0.159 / 162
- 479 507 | 0.064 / 172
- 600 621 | 0.051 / 193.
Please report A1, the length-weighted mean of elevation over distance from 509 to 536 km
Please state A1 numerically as 162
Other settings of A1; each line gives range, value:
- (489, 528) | 165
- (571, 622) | 192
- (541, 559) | 140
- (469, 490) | 184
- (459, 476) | 186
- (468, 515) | 173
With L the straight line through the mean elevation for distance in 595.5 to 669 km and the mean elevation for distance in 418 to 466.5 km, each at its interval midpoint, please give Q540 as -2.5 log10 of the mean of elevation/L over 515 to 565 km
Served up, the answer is 0.23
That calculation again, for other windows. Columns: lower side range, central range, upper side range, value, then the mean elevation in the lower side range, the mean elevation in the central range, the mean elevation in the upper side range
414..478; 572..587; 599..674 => -0.02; 174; 201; 207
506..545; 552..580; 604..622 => 0.05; 159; 167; 193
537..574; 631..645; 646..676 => 0.09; 152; 197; 231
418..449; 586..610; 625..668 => 0.08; 166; 185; 209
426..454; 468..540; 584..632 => 0.05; 172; 169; 188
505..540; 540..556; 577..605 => 0.21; 161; 142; 190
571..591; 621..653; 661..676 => 0.13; 194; 201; 244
